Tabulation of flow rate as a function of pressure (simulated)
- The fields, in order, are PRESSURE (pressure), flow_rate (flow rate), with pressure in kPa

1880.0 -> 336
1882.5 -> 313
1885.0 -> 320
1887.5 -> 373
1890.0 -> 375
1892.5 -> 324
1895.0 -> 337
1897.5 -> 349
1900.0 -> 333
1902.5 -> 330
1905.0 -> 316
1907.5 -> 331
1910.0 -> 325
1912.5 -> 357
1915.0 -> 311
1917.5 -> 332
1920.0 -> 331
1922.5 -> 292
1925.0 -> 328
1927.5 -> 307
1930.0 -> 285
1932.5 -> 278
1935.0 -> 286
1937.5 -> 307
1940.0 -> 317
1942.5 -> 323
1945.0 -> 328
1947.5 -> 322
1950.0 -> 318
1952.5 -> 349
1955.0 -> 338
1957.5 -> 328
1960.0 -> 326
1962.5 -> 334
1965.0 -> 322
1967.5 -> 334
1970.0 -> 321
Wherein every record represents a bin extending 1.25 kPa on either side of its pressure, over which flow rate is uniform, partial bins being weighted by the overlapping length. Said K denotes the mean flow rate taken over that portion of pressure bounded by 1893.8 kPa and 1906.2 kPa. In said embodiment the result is 333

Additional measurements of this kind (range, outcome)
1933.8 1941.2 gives 303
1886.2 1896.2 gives 352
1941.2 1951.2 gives 323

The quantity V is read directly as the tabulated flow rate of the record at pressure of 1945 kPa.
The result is 328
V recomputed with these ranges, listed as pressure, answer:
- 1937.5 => 307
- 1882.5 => 313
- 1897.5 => 349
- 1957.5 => 328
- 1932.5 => 278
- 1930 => 285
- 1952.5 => 349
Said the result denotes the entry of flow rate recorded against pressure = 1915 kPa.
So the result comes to 311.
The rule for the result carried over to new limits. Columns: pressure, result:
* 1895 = 337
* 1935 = 286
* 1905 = 316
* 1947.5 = 322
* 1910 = 325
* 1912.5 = 357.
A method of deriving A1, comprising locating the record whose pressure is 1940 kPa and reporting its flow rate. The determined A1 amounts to 317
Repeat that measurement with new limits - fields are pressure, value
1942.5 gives 323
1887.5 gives 373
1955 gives 338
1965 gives 322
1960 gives 326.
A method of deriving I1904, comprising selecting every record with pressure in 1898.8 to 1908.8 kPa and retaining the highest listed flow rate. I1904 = 333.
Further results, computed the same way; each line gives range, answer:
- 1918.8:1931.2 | 331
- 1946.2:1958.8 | 349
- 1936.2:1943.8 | 323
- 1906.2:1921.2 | 357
